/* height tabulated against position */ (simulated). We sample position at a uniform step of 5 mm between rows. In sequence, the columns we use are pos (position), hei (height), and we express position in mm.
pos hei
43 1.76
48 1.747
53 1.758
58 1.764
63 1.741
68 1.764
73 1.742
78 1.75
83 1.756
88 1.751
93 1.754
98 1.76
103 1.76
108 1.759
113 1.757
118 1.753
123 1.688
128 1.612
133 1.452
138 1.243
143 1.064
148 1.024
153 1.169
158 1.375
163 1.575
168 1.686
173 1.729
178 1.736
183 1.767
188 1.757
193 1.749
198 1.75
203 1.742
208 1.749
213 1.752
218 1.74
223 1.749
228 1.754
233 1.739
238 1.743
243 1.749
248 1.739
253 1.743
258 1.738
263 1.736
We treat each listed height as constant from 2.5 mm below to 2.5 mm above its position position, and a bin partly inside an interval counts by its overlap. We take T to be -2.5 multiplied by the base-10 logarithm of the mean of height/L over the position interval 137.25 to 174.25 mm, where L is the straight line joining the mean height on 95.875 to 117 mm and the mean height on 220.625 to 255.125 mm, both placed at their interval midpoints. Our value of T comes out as 0.28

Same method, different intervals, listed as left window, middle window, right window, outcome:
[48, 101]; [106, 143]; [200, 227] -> 0.12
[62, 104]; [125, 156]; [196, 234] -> 0.35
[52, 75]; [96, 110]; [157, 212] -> -0.01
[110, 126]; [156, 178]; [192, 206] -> 0.08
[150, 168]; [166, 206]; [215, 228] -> -0.12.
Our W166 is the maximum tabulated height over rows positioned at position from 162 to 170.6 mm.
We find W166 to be 1.686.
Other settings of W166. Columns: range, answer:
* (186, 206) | 1.757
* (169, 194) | 1.767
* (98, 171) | 1.76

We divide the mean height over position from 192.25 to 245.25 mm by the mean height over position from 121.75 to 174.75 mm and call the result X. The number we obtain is 1.24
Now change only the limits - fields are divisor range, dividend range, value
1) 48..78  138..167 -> 0.72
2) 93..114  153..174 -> 0.87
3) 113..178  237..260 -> 1.18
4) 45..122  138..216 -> 0.89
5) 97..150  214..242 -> 1.14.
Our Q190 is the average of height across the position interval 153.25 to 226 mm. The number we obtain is 1.69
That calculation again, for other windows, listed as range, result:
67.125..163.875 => 1.57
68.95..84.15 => 1.75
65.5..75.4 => 1.75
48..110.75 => 1.75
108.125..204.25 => 1.56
